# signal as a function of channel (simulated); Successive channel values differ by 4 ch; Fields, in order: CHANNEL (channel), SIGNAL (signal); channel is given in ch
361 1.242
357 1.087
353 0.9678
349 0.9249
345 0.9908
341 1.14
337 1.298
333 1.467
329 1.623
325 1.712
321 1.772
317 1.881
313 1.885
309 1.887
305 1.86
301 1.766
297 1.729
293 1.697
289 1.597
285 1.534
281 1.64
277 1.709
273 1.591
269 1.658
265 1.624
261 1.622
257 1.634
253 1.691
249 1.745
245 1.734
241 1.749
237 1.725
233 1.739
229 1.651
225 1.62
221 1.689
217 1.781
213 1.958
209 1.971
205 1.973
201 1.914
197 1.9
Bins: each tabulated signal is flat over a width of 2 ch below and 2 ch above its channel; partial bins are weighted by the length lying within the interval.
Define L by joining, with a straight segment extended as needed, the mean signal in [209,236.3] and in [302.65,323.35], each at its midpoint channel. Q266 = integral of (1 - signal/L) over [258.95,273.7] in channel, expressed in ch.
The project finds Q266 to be 1.4 ch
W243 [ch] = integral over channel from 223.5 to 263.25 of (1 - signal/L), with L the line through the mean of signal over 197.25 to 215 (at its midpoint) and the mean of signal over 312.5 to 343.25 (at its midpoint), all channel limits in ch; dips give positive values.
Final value 3.11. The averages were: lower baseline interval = 1.95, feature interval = 1.69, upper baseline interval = 1.58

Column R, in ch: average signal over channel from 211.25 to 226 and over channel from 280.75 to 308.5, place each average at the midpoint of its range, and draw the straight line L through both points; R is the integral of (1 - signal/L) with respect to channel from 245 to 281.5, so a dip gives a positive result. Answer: 1.4 ch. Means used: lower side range 1.77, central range 1.66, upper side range 1.7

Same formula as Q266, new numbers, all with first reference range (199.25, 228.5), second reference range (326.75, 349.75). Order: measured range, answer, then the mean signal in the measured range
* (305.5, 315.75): -3.6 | 1.88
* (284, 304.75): -3.2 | 1.69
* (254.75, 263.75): 0.0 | 1.63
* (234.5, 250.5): -0.3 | 1.74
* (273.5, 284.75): -0.8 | 1.64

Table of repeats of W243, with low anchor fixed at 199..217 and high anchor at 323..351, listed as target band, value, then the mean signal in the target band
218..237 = 1.6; 1.69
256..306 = -2.8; 1.66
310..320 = -3.2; 1.87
